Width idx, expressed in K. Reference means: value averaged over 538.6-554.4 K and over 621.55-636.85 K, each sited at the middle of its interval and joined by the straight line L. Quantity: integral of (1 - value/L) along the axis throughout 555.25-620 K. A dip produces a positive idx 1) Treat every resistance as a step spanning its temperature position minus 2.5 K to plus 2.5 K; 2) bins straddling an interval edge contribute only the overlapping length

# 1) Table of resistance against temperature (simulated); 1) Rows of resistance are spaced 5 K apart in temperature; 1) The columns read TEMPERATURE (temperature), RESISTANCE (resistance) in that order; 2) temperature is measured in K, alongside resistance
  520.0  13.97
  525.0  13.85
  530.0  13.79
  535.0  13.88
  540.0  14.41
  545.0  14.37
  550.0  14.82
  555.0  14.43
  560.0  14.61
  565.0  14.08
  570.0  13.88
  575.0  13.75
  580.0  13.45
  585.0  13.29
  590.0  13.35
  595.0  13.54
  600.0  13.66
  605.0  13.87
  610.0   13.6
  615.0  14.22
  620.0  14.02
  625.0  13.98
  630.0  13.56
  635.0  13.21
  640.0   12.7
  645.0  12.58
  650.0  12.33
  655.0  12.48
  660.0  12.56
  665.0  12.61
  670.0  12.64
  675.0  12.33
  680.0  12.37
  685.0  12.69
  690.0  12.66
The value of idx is 1.2 K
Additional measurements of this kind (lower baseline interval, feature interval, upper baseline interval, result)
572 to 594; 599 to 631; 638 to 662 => -2.1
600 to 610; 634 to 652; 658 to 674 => 0.5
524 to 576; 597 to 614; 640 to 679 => -0.5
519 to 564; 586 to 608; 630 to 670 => -0.2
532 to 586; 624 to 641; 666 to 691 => -0.3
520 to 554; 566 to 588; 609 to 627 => 0.7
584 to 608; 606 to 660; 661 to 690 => -0.7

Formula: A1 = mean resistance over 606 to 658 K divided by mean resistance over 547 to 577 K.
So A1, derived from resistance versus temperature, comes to 0.93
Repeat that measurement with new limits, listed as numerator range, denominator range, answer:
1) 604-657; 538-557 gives 0.92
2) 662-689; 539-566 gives 0.87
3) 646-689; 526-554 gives 0.88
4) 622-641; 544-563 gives 0.92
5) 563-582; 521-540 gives 0.99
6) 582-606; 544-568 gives 0.94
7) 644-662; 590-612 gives 0.92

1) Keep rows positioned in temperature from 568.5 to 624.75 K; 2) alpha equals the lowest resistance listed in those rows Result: 13.29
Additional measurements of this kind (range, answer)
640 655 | 12.33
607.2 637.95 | 13.21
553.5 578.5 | 13.75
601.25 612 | 13.6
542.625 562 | 14.37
